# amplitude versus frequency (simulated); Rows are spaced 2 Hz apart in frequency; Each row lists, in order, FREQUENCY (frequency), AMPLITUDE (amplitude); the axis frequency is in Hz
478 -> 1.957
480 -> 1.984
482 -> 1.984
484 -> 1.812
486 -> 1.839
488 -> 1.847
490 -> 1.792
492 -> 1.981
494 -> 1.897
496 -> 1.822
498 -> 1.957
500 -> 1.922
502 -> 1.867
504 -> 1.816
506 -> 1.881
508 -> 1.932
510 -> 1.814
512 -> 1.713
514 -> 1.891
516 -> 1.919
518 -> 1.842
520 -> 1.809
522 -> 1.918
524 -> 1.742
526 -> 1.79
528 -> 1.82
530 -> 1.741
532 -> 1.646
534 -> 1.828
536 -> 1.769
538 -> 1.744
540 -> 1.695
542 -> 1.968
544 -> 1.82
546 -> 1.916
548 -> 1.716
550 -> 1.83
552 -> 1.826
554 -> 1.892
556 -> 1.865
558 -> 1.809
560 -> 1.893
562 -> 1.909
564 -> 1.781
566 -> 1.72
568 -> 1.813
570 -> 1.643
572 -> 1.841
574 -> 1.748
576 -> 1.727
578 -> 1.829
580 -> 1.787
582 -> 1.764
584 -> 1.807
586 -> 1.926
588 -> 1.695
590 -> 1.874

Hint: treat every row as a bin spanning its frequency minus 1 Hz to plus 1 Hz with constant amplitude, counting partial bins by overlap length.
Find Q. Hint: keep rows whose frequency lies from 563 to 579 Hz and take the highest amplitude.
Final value 1.841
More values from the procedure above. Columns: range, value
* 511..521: 1.919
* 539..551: 1.968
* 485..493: 1.981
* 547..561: 1.893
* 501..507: 1.881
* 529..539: 1.828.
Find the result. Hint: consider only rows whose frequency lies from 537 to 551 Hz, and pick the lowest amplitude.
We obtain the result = 1.695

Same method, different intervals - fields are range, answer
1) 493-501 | 1.822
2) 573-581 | 1.727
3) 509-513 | 1.713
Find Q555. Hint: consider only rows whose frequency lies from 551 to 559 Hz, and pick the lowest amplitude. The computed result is 1.809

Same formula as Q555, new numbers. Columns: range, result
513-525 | 1.742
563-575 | 1.643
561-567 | 1.72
